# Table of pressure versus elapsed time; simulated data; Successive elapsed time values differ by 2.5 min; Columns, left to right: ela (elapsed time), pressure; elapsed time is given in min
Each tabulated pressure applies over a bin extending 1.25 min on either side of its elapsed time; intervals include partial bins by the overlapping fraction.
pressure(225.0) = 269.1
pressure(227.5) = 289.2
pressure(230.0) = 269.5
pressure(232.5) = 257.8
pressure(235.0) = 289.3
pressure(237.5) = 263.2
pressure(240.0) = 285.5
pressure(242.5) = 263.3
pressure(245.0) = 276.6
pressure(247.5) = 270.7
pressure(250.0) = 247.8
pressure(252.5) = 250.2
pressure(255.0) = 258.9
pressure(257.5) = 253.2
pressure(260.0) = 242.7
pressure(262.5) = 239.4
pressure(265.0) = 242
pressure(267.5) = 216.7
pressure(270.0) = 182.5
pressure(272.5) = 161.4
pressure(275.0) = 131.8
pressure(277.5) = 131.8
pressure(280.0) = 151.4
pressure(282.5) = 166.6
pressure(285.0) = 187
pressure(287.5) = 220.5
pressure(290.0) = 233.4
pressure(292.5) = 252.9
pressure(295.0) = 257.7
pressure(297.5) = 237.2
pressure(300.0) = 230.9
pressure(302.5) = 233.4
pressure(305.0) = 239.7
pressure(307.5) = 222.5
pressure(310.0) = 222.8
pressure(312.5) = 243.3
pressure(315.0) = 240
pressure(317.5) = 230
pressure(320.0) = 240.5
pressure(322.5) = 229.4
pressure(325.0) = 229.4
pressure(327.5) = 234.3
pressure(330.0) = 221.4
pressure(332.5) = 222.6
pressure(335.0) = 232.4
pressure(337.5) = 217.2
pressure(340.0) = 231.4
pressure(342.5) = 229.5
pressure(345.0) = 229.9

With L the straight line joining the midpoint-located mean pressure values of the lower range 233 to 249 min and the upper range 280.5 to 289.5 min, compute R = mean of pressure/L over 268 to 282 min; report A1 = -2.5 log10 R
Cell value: 0.33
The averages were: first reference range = 274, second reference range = 192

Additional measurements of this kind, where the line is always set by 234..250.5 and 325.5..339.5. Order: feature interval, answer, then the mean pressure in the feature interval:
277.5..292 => 0.30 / 190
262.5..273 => 0.24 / 208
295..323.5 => 0.01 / 235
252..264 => 0.06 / 249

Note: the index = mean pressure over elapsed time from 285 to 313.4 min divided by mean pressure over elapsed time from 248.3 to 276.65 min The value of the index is 1.06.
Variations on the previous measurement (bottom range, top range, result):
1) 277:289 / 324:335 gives 1.30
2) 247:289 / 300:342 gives 1.11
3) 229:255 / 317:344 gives 0.86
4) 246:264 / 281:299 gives 0.88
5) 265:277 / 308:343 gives 1.30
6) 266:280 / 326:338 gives 1.37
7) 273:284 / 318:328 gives 1.58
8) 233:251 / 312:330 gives 0.86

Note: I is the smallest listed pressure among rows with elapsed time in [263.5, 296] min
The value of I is 131.8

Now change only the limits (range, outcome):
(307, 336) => 221.4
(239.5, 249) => 263.3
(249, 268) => 216.7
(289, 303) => 230.9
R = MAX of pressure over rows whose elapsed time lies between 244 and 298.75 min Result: 276.6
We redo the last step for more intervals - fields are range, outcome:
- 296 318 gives 243.3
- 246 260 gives 270.7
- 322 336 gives 234.3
